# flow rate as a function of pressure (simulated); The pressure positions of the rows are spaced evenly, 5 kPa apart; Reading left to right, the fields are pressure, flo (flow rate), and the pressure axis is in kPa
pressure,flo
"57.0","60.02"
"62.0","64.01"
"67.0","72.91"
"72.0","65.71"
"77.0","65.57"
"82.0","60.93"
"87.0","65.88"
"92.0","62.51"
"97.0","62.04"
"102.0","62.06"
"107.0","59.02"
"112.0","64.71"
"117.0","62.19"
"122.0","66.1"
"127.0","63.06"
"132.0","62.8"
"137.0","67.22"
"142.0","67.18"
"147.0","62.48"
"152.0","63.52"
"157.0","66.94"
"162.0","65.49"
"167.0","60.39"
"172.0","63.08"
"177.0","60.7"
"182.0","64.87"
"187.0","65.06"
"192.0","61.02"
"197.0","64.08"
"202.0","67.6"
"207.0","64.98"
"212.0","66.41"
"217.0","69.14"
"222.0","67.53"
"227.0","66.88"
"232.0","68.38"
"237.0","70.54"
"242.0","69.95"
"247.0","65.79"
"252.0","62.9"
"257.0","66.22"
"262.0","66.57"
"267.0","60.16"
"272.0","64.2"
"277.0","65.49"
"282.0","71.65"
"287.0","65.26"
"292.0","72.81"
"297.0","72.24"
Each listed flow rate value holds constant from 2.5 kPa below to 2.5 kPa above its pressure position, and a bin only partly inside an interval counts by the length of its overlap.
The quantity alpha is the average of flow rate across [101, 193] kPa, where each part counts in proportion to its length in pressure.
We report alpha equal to 63.6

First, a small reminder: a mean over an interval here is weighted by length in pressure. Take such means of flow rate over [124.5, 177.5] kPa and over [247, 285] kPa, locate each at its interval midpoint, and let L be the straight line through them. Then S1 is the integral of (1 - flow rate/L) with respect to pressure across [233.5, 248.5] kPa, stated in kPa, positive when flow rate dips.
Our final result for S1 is -0.89 kPa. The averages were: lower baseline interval 64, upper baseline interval 65.3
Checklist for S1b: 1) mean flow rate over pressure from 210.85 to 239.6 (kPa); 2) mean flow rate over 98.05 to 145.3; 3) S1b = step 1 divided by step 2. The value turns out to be 1.07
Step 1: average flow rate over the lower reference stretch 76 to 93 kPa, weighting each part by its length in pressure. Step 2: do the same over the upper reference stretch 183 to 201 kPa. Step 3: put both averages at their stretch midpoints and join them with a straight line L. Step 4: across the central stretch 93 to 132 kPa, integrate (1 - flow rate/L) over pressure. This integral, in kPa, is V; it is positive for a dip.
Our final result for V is 0.60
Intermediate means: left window 63.7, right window 63.9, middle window 62.7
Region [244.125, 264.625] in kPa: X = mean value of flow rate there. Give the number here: 65.4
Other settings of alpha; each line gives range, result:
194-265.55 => 66.8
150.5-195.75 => 63.5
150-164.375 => 65.4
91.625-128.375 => 62.7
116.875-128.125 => 64.2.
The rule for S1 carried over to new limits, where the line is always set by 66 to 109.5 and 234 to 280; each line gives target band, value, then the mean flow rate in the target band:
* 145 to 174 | 0.4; 63.7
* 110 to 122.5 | 0.0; 64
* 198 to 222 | -0.6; 66.9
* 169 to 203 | 0.7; 63.6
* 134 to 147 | -0.3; 66.1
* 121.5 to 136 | 0.1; 64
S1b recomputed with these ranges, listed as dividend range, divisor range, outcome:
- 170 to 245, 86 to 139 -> 1.04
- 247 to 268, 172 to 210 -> 1.01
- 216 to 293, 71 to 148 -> 1.05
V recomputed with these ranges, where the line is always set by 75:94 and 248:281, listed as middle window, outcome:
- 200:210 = -0.3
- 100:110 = 0.5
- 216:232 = -0.8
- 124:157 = -0.3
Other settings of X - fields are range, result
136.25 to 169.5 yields 64.6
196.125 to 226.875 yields 66.8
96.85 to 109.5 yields 60.9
